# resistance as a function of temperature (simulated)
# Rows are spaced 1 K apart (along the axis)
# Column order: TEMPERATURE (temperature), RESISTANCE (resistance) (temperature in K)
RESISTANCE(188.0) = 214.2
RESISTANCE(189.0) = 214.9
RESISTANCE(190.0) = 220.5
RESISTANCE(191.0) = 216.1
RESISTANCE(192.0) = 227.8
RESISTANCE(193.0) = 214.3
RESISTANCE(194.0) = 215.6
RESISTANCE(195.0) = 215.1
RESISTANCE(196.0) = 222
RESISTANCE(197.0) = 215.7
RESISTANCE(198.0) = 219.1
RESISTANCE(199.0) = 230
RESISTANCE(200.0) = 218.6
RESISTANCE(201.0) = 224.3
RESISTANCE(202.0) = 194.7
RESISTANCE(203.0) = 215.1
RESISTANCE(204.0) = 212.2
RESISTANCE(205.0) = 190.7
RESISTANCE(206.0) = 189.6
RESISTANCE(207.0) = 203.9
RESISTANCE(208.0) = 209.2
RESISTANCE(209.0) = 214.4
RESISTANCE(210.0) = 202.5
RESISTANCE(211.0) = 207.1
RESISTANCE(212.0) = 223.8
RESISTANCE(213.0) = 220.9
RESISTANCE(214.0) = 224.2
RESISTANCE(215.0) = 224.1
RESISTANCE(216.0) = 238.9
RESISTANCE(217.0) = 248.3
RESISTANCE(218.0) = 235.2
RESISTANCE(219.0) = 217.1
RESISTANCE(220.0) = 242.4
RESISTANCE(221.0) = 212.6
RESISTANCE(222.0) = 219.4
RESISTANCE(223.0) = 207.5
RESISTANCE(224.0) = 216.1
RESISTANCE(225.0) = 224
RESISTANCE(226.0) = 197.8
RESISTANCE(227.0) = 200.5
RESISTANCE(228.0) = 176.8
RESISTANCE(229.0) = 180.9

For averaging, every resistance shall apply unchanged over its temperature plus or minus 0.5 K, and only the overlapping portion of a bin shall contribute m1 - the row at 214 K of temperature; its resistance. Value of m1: 224.2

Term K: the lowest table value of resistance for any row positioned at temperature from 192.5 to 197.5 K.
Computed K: 214.3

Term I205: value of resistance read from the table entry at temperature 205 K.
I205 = 190.7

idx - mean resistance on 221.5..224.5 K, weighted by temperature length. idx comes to 214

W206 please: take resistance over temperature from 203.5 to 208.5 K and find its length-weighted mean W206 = 201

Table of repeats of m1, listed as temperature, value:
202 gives 194.7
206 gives 189.6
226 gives 197.8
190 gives 220.5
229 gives 180.9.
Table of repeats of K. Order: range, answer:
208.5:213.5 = 202.5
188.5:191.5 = 214.9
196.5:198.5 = 215.7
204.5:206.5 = 189.6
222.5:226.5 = 197.8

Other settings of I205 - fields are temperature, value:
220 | 242.4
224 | 216.1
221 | 212.6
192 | 227.8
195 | 215.1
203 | 215.1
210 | 202.5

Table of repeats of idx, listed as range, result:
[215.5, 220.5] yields 236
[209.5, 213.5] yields 214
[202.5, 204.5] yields 214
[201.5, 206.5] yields 200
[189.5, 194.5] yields 219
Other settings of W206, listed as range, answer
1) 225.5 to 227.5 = 199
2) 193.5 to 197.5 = 217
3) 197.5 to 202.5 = 217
